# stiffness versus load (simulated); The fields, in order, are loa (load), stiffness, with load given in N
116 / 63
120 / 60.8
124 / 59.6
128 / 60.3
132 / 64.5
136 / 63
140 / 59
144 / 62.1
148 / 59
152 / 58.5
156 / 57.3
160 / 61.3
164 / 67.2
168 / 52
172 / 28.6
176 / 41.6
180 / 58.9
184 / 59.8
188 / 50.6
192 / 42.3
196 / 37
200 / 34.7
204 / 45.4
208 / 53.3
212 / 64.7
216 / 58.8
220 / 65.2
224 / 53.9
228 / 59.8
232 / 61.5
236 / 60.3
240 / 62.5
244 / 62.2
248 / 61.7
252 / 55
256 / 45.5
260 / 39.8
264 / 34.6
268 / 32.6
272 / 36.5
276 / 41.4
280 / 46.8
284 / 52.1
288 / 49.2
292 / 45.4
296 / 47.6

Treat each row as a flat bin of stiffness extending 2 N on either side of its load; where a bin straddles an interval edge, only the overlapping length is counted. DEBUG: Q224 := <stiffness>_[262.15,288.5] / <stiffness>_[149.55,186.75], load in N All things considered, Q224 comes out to 0.77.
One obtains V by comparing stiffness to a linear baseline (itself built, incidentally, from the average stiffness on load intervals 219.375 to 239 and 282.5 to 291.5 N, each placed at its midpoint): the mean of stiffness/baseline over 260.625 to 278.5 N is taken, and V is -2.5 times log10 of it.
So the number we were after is 0.39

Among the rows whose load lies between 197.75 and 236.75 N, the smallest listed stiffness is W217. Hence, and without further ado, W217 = 34.7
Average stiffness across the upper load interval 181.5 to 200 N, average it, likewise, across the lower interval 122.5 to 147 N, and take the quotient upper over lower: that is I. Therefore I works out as 0.76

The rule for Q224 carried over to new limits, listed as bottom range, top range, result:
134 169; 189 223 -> 0.84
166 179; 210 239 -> 1.44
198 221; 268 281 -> 0.75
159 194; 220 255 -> 1.17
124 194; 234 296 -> 0.87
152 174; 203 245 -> 1.10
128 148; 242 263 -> 0.84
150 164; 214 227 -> 0.99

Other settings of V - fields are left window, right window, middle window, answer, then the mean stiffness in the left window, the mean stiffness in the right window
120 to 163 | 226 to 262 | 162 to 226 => 0.15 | 60.6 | 56.5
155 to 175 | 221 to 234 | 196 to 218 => 0.14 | 52.5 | 58.9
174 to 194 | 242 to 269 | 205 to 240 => -0.21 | 50.6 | 47.9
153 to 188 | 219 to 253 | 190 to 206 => 0.37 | 53.3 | 60.2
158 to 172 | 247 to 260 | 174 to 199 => 0.14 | 55.7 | 51.3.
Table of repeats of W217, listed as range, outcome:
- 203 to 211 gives 45.4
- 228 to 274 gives 32.6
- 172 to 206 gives 28.6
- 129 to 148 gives 59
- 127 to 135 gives 60.3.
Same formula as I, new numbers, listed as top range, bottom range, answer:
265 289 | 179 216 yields 0.85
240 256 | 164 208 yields 1.25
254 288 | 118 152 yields 0.68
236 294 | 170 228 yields 0.96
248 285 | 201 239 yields 0.75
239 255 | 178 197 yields 1.18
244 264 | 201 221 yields 0.90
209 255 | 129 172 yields 1.02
